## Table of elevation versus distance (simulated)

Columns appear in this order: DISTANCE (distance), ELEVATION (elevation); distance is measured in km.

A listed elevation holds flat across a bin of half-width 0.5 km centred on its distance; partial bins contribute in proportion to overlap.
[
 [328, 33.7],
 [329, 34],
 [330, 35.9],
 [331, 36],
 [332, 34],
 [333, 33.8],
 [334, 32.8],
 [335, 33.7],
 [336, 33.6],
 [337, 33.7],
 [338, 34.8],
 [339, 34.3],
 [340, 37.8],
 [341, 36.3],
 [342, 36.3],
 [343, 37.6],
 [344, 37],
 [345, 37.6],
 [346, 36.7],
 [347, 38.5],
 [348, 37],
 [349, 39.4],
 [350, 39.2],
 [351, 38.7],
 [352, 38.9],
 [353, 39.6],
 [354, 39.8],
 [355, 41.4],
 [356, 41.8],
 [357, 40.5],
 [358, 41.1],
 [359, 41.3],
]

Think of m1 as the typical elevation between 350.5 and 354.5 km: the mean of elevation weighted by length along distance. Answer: 39.2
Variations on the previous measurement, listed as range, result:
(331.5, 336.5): 33.6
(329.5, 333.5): 34.9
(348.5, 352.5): 39.1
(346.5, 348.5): 37.8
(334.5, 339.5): 34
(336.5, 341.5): 35.4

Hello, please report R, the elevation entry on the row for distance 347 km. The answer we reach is 38.5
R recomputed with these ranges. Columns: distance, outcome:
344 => 37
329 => 34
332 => 34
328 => 33.7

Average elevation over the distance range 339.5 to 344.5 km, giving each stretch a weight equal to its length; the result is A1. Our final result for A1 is 37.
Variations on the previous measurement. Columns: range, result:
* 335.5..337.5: 33.7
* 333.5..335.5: 33.2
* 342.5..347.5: 37.5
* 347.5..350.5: 38.5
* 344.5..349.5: 37.8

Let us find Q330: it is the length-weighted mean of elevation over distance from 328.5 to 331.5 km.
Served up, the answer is 35.3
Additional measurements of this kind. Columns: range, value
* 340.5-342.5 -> 36.3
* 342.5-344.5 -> 37.3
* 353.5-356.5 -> 41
